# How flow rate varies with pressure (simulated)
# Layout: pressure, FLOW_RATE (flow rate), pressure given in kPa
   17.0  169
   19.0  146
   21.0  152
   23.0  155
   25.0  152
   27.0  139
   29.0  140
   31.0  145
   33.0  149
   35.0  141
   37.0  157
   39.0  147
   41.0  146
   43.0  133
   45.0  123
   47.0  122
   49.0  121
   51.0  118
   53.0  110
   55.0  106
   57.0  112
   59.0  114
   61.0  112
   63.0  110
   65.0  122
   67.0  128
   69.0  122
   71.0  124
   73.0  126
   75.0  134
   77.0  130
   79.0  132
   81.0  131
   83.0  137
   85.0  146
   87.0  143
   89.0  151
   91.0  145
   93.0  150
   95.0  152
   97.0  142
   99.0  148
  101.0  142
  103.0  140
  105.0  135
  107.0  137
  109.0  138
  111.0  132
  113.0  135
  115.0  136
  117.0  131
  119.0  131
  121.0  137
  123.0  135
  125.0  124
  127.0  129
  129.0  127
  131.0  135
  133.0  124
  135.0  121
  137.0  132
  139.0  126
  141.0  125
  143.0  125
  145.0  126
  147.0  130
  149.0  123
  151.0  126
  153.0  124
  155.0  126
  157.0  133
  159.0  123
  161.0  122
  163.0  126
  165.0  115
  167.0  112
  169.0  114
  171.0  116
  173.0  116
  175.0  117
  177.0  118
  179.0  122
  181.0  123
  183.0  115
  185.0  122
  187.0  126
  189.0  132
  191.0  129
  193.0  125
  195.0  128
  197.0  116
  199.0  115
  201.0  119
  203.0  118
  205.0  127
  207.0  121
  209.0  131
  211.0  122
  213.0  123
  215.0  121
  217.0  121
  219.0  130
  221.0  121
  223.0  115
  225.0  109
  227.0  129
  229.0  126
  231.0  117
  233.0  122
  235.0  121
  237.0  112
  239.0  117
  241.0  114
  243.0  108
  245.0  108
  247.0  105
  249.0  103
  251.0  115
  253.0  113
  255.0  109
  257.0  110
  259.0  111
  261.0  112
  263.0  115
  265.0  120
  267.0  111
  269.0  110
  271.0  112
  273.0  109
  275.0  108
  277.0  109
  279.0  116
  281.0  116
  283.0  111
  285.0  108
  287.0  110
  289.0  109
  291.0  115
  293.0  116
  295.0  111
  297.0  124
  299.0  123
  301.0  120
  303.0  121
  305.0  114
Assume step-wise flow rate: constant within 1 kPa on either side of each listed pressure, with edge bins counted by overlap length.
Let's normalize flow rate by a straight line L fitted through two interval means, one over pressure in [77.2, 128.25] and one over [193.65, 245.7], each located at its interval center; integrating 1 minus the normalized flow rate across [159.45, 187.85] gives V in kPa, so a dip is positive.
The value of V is 1.8 kPa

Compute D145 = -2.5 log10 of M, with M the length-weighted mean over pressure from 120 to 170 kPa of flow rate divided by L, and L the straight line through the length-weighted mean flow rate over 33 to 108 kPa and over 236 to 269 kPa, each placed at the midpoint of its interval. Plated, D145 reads -0.02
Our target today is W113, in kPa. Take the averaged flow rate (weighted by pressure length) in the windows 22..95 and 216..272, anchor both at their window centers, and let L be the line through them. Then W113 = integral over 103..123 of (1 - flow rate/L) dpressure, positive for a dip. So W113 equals -1.2 kPa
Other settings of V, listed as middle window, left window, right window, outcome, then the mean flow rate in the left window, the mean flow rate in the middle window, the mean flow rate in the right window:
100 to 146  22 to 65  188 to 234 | -1.6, 131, 131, 122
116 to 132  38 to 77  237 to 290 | -1.6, 123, 131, 111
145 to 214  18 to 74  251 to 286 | -1.6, 131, 122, 112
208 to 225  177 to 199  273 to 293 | -0.4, 123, 122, 111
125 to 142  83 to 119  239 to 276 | 1.0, 141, 127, 111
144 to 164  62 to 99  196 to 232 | 0.2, 135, 126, 121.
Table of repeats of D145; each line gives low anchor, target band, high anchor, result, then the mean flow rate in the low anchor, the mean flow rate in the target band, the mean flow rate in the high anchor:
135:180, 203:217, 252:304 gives -0.044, 123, 124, 113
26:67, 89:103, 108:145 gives -0.134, 128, 146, 130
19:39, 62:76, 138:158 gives 0.138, 148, 124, 126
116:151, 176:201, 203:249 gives 0.001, 128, 122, 119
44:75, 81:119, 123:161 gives -0.149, 119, 141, 127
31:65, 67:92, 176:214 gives -0.074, 127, 135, 123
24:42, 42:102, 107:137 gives 0.080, 146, 130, 131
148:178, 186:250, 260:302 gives -0.021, 121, 120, 114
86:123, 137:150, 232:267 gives 0.054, 140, 126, 113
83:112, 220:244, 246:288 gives 0.001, 143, 118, 111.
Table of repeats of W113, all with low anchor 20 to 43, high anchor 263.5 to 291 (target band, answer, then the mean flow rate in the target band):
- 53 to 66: 2.8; 112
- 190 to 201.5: 0.1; 122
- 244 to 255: 0.6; 109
